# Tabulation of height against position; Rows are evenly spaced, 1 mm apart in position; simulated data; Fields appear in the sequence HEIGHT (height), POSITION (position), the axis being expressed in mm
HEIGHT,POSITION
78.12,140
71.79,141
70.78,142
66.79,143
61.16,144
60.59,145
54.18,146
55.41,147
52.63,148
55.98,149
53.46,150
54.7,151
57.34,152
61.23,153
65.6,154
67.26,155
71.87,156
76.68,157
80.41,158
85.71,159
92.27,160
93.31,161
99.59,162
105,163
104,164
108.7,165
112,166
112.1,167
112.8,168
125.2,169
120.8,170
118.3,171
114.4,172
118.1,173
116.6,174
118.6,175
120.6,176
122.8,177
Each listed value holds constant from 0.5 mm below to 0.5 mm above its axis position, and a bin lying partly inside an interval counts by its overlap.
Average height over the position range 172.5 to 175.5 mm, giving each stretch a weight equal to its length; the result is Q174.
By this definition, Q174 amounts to 118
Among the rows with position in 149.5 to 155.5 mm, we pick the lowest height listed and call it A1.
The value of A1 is 53.46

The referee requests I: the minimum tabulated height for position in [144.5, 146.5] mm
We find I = 54.18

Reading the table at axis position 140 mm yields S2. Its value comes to 78.12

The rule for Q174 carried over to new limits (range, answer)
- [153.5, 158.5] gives 72.4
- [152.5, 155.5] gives 64.7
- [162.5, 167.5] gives 108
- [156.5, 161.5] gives 85.7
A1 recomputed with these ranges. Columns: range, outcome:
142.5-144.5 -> 61.16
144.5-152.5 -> 52.63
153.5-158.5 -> 65.6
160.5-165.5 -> 93.31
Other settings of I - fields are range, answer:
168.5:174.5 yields 114.4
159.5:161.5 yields 92.27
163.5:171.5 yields 104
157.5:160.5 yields 80.41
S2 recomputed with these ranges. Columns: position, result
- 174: 116.6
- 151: 54.7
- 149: 55.98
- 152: 57.34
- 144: 61.16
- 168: 112.8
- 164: 104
